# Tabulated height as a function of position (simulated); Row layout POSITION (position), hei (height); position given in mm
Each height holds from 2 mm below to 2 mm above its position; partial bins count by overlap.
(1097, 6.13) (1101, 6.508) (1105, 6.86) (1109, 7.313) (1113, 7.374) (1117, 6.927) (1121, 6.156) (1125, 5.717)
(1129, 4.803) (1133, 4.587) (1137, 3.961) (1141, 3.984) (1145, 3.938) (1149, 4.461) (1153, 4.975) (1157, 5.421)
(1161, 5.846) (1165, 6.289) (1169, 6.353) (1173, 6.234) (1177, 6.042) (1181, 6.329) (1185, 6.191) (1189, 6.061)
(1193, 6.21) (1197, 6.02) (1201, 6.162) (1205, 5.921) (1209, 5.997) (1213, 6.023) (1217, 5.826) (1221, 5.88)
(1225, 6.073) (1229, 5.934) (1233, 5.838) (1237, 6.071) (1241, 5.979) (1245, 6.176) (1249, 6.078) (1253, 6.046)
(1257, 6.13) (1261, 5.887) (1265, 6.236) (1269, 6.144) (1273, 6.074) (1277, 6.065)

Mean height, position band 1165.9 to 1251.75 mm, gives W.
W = 6.07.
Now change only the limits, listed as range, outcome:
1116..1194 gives 5.5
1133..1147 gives 4.05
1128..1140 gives 4.38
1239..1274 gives 6.08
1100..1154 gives 5.53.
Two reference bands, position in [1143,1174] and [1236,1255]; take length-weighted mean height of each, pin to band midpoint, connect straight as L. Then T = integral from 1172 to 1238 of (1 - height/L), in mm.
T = -3.28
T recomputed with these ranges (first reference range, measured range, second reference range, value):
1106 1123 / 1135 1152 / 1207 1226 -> 6.4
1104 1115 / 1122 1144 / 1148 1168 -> 6.0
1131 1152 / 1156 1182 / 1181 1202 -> -4.0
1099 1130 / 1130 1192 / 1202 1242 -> 8.7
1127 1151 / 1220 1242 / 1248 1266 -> -1.1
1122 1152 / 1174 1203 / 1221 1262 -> -4.8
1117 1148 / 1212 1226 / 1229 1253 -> -0.4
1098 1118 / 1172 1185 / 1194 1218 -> 0.2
